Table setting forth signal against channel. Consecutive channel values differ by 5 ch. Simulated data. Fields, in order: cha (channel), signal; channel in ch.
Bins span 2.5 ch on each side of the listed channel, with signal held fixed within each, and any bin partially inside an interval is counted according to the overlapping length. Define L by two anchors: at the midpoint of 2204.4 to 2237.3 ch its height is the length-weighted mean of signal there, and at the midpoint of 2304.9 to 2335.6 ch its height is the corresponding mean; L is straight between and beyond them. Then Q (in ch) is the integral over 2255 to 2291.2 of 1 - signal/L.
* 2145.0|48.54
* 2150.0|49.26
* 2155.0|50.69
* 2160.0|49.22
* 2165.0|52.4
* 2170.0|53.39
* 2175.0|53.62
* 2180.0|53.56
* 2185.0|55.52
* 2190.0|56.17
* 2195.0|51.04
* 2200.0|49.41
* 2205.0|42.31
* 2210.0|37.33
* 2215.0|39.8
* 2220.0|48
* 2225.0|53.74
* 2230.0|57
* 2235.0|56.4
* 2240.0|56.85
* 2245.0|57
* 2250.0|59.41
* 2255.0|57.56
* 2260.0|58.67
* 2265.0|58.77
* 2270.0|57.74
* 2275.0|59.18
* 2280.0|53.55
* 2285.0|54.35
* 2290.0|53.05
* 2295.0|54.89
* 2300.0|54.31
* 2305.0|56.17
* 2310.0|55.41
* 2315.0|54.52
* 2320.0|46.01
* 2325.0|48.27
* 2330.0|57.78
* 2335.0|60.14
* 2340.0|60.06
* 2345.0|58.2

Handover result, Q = -4.1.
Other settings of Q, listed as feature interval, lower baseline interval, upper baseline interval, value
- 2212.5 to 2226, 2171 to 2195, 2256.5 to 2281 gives 2.3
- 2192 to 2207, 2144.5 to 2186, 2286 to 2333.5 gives 1.2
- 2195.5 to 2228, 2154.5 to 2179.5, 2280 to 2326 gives 4.2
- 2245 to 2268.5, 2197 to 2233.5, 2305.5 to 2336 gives -4.1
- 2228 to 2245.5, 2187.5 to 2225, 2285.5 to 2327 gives -2.9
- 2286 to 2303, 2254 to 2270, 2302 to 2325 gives 0.2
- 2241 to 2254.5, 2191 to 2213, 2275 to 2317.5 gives -2.1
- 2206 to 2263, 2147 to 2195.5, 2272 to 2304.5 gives 1.3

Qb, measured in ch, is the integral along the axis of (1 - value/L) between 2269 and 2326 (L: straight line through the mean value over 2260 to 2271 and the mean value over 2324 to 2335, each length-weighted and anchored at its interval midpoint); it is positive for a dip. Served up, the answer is 2.9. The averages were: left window 58.4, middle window 54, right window 55.3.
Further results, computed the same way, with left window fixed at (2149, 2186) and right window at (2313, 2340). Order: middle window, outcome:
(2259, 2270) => -1.1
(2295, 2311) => -0.5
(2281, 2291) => -0.1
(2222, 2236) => -0.7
